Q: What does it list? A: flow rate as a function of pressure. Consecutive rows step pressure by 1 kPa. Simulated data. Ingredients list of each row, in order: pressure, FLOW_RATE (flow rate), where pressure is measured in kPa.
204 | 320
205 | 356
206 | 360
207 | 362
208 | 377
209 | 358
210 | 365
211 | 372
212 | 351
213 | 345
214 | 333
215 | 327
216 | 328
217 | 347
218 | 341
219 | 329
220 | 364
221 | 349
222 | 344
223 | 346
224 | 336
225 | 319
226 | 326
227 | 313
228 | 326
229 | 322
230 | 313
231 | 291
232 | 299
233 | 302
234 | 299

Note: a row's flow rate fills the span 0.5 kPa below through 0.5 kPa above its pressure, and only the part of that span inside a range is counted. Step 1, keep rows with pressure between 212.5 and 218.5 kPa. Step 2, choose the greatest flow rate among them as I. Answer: 347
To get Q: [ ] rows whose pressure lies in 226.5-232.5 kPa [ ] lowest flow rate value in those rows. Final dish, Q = 291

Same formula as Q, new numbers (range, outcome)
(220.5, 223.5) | 344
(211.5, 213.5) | 345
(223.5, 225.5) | 319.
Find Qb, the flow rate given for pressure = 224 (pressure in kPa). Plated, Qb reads 336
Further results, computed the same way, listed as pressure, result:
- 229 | 322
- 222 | 344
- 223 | 346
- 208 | 377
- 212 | 351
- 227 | 313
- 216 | 328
